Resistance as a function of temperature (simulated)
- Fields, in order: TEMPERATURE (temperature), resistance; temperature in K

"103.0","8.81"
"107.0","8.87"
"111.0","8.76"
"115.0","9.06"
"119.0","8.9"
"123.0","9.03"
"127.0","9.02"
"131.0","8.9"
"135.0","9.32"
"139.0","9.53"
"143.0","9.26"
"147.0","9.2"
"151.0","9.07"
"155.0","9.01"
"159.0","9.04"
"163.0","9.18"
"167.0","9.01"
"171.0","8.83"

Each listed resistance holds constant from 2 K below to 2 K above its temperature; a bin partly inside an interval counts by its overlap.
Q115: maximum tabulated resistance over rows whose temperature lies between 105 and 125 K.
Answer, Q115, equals 9.06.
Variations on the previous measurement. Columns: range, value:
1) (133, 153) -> 9.53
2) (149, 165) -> 9.18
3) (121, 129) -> 9.03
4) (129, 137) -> 9.32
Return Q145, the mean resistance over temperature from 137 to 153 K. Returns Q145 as 9.27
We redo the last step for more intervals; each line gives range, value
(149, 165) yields 9.07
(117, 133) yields 8.96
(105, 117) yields 8.9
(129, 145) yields 9.25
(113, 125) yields 9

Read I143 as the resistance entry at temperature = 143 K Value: 9.26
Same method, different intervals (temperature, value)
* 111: 8.76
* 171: 8.83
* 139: 9.53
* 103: 8.81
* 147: 9.2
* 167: 9.01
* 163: 9.18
